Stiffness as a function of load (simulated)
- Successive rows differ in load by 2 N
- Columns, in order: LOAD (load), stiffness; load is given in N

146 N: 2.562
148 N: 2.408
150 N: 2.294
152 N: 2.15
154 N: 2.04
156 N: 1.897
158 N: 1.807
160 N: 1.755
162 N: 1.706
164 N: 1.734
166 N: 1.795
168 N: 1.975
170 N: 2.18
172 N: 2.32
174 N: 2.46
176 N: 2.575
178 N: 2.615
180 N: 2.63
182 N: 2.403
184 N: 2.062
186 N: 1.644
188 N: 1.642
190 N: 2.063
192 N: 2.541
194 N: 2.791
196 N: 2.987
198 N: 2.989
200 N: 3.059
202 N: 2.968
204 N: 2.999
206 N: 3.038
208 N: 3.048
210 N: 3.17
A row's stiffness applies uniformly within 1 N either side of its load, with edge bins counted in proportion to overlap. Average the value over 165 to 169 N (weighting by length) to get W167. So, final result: 1.89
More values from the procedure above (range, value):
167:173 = 2.16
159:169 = 1.79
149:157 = 2.1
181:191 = 1.96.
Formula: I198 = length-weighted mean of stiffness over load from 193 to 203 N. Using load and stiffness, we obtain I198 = 2.96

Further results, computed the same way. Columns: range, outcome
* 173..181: 2.57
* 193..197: 2.89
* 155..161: 1.82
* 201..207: 3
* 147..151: 2.35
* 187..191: 1.85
